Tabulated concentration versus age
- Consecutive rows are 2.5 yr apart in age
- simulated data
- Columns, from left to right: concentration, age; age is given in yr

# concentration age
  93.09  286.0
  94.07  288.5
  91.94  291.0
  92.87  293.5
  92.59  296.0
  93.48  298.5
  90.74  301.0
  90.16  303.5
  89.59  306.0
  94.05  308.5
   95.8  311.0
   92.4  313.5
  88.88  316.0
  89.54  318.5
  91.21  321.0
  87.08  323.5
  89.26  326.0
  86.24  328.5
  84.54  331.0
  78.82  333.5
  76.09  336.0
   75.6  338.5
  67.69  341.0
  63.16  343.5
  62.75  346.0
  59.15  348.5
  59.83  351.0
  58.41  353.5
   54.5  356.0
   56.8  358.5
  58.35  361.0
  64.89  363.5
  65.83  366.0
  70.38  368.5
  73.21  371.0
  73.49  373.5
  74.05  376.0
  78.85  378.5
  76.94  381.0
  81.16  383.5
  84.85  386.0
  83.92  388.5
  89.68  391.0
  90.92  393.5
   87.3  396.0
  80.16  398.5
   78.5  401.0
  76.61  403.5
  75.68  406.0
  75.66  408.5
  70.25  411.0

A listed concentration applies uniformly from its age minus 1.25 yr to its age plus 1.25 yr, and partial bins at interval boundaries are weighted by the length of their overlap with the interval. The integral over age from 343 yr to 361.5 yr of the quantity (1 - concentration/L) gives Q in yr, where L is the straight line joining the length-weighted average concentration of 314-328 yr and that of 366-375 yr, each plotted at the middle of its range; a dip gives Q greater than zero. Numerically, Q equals 4.52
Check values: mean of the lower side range 89.2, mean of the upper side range 71.5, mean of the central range 59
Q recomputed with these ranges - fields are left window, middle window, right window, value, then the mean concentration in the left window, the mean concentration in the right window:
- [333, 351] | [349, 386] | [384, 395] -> 4.9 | 68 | 86.9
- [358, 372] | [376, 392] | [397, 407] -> -2.2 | 65.2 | 78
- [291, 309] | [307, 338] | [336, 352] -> -3.6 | 91.8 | 65.7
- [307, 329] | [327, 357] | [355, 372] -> 2.9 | 90.6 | 63.4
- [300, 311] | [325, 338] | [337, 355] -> -1.5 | 91.7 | 63.8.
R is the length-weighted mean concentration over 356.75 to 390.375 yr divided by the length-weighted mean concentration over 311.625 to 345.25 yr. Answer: 0.9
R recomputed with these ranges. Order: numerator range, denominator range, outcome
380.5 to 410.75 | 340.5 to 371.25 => 1.31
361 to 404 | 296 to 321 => 0.85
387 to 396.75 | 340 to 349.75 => 1.39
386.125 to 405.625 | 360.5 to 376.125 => 1.22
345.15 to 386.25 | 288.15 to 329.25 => 0.74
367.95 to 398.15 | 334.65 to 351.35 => 1.21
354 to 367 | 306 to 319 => 0.65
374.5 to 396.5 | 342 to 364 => 1.39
